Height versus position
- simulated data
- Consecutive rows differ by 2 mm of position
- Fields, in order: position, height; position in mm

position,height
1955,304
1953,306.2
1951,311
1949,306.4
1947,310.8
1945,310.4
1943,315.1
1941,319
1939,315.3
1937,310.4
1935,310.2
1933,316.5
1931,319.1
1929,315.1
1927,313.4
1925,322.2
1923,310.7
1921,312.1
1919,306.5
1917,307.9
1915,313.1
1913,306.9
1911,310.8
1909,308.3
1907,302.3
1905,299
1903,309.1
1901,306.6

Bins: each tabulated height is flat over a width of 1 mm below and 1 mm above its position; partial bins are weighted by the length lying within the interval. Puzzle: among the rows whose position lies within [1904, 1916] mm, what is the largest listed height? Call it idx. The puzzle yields 313.1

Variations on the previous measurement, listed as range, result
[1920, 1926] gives 322.2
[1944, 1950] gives 310.8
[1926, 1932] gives 319.1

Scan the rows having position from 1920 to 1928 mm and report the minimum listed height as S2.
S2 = 310.7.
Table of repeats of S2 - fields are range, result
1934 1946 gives 310.2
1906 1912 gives 302.3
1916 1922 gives 306.5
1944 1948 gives 310.4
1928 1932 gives 315.1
